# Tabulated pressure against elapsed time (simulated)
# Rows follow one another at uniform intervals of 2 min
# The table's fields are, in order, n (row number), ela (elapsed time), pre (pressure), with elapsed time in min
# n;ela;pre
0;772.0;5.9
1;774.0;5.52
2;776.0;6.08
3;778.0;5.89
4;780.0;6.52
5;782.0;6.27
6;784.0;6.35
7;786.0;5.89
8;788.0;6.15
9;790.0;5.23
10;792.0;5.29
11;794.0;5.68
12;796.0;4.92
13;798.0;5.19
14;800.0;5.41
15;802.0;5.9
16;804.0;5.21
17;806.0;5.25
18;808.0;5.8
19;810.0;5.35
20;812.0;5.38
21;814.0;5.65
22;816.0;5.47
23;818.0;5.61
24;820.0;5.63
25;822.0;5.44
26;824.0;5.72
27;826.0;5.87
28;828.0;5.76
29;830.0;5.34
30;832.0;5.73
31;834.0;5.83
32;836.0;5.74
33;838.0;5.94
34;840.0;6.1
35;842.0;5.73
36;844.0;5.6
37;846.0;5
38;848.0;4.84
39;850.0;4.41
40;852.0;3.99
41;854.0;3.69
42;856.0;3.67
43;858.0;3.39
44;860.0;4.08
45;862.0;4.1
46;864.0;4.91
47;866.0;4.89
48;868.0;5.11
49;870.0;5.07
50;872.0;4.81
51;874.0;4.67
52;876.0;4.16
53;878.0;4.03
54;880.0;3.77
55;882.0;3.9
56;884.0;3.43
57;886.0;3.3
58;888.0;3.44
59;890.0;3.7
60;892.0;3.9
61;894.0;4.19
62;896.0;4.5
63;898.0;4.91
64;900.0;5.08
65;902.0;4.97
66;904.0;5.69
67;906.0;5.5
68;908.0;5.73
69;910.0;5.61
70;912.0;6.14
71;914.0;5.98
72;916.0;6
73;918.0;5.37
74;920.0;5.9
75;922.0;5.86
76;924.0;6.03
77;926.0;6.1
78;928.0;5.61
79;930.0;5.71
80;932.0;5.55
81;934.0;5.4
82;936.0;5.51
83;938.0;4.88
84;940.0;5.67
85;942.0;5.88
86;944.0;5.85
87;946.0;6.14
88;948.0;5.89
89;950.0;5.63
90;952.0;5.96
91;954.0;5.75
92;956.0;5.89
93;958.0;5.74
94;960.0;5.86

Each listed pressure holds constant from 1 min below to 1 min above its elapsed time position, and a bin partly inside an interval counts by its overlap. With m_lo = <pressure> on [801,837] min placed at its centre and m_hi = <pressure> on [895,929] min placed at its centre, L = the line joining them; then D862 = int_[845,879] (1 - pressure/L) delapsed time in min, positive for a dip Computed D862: 7.23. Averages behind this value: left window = 5.59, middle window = 4.4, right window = 5.59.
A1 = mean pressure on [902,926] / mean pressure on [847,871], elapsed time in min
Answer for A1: 1.33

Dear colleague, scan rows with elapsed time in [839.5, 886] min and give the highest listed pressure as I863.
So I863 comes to 6.1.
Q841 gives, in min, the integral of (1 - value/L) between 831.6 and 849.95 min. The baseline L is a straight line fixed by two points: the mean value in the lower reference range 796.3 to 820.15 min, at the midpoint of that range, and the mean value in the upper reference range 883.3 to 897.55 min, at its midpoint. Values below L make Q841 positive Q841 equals -2.8 min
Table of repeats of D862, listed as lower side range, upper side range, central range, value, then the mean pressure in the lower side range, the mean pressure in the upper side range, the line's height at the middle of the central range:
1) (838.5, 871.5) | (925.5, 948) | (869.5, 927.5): 3.7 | 4.68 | 5.66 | 5.2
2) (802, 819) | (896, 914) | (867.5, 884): 3.3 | 5.49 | 5.43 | 5.45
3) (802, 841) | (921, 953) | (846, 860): 3.9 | 5.63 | 5.73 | 5.66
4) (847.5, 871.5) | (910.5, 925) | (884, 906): 3.9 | 4.35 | 5.89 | 5.28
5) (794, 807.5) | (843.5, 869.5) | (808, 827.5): -2.0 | 5.36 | 4.43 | 5.07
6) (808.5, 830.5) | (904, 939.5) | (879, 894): 5.3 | 5.58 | 5.7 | 5.66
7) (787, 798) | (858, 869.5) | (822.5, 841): -3.1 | 5.43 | 4.53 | 4.93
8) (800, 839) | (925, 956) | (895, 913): 1.0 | 5.61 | 5.71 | 5.68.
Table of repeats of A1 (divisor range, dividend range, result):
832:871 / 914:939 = 1.16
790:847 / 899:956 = 1.03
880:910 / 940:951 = 1.31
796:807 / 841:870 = 0.85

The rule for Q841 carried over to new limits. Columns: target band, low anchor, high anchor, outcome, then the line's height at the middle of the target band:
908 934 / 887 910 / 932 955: -3.01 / 5.21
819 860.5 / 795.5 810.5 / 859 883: -1.91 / 4.89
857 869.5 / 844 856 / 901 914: 0.73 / 4.71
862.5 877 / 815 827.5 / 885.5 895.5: -1.52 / 4.32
